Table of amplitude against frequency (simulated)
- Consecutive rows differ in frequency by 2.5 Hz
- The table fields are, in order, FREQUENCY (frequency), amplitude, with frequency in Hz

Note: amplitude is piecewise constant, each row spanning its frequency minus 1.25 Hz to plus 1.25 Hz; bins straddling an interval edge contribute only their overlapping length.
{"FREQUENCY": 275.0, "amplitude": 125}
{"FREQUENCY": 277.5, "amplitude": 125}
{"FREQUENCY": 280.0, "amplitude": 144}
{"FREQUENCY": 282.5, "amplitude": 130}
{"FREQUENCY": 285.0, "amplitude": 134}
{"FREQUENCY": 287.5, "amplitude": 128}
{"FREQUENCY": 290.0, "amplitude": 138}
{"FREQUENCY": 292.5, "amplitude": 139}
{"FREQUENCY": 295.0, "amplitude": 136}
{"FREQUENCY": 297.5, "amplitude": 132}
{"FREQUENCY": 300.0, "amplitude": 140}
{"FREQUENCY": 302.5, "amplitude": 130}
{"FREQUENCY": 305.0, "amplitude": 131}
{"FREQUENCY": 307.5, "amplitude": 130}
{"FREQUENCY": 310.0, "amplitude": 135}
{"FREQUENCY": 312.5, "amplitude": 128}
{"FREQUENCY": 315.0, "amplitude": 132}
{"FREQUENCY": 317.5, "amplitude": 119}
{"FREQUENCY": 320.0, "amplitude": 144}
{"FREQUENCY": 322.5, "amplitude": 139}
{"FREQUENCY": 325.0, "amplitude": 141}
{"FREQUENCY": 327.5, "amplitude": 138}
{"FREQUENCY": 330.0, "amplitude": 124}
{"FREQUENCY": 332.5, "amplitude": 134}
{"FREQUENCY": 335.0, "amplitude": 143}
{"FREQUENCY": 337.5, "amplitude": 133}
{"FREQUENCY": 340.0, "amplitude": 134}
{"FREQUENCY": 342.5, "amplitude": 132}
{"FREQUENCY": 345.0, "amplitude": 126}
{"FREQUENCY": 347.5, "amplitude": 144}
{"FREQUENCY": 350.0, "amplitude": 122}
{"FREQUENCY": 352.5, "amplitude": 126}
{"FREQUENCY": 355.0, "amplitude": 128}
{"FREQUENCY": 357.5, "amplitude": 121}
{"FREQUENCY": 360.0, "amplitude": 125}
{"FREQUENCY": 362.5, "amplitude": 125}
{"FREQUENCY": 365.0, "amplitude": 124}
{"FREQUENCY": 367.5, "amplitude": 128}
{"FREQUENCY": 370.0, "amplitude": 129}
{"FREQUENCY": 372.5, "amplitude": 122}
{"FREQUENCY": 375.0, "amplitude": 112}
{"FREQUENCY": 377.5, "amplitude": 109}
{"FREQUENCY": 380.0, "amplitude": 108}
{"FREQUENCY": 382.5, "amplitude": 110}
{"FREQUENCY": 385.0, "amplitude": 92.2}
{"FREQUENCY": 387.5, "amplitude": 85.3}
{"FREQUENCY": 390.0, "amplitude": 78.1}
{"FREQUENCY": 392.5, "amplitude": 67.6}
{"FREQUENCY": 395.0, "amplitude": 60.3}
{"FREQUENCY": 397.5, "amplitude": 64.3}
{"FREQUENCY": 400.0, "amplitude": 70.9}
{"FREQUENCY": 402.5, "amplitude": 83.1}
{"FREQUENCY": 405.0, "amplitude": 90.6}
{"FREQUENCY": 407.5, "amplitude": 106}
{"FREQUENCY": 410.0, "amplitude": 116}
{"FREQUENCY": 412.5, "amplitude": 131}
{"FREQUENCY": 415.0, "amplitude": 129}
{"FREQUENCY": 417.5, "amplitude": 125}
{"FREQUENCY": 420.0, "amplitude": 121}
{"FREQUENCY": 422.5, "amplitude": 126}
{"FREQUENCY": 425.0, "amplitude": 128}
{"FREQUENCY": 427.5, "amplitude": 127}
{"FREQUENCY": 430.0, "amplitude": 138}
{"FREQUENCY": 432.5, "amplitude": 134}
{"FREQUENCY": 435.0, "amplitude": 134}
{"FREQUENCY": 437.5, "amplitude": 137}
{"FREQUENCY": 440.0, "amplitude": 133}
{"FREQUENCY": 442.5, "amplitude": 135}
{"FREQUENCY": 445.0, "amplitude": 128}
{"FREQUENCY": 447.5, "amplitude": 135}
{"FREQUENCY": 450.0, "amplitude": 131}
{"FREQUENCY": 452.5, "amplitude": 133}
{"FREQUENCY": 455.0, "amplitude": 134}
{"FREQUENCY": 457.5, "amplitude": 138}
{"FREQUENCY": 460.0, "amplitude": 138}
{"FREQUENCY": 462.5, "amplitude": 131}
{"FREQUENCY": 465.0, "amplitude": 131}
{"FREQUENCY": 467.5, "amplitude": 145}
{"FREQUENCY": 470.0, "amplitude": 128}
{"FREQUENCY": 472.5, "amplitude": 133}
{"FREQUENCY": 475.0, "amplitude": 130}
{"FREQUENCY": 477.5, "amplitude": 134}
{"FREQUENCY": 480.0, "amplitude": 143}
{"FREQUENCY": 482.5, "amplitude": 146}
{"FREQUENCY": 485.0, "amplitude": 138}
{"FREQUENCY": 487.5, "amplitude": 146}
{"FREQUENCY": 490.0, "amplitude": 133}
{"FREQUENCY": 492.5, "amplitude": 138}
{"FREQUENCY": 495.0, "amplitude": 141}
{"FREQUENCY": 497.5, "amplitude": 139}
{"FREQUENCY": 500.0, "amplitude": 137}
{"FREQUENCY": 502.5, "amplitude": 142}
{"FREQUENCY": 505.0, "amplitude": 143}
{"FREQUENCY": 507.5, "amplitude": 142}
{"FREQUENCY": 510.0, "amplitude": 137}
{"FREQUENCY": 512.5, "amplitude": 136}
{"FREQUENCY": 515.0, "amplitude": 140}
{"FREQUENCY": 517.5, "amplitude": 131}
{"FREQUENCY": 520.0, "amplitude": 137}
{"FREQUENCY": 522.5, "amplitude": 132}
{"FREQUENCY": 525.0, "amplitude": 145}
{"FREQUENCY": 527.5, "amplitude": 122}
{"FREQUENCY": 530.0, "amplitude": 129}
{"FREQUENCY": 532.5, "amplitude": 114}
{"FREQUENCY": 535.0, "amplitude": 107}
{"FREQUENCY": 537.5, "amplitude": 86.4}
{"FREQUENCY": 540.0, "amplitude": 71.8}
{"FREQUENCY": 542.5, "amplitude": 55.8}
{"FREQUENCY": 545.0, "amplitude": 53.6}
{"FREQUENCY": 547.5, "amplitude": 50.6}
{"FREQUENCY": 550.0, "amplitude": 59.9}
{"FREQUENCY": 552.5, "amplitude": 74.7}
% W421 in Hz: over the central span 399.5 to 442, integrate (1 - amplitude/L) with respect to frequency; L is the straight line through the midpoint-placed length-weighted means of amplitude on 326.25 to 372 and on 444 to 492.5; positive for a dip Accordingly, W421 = 4.08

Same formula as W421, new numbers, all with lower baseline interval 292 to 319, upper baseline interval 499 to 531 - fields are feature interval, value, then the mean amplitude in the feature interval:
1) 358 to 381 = 2.2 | 120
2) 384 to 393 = 3.5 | 81.6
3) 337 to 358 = 0.5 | 130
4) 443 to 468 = 0.2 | 134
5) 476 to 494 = -0.5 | 140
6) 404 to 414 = 1.7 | 112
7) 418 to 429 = 0.7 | 126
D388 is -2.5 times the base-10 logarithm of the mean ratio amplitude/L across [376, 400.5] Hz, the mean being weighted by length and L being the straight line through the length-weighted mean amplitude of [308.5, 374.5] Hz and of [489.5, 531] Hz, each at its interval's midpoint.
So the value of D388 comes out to 0.48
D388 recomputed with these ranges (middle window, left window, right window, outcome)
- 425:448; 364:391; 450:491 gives -0.06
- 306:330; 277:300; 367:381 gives -0.04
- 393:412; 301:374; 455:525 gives 0.48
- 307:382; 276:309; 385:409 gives -0.21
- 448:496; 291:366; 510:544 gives -0.13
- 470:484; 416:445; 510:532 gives -0.03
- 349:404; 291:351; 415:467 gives 0.27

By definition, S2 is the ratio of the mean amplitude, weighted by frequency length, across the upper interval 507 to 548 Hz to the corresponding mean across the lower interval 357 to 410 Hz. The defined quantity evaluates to 1.11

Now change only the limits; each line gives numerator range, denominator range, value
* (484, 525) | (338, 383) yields 1.12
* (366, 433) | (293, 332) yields 0.80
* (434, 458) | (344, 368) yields 1.05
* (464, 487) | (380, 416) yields 1.49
